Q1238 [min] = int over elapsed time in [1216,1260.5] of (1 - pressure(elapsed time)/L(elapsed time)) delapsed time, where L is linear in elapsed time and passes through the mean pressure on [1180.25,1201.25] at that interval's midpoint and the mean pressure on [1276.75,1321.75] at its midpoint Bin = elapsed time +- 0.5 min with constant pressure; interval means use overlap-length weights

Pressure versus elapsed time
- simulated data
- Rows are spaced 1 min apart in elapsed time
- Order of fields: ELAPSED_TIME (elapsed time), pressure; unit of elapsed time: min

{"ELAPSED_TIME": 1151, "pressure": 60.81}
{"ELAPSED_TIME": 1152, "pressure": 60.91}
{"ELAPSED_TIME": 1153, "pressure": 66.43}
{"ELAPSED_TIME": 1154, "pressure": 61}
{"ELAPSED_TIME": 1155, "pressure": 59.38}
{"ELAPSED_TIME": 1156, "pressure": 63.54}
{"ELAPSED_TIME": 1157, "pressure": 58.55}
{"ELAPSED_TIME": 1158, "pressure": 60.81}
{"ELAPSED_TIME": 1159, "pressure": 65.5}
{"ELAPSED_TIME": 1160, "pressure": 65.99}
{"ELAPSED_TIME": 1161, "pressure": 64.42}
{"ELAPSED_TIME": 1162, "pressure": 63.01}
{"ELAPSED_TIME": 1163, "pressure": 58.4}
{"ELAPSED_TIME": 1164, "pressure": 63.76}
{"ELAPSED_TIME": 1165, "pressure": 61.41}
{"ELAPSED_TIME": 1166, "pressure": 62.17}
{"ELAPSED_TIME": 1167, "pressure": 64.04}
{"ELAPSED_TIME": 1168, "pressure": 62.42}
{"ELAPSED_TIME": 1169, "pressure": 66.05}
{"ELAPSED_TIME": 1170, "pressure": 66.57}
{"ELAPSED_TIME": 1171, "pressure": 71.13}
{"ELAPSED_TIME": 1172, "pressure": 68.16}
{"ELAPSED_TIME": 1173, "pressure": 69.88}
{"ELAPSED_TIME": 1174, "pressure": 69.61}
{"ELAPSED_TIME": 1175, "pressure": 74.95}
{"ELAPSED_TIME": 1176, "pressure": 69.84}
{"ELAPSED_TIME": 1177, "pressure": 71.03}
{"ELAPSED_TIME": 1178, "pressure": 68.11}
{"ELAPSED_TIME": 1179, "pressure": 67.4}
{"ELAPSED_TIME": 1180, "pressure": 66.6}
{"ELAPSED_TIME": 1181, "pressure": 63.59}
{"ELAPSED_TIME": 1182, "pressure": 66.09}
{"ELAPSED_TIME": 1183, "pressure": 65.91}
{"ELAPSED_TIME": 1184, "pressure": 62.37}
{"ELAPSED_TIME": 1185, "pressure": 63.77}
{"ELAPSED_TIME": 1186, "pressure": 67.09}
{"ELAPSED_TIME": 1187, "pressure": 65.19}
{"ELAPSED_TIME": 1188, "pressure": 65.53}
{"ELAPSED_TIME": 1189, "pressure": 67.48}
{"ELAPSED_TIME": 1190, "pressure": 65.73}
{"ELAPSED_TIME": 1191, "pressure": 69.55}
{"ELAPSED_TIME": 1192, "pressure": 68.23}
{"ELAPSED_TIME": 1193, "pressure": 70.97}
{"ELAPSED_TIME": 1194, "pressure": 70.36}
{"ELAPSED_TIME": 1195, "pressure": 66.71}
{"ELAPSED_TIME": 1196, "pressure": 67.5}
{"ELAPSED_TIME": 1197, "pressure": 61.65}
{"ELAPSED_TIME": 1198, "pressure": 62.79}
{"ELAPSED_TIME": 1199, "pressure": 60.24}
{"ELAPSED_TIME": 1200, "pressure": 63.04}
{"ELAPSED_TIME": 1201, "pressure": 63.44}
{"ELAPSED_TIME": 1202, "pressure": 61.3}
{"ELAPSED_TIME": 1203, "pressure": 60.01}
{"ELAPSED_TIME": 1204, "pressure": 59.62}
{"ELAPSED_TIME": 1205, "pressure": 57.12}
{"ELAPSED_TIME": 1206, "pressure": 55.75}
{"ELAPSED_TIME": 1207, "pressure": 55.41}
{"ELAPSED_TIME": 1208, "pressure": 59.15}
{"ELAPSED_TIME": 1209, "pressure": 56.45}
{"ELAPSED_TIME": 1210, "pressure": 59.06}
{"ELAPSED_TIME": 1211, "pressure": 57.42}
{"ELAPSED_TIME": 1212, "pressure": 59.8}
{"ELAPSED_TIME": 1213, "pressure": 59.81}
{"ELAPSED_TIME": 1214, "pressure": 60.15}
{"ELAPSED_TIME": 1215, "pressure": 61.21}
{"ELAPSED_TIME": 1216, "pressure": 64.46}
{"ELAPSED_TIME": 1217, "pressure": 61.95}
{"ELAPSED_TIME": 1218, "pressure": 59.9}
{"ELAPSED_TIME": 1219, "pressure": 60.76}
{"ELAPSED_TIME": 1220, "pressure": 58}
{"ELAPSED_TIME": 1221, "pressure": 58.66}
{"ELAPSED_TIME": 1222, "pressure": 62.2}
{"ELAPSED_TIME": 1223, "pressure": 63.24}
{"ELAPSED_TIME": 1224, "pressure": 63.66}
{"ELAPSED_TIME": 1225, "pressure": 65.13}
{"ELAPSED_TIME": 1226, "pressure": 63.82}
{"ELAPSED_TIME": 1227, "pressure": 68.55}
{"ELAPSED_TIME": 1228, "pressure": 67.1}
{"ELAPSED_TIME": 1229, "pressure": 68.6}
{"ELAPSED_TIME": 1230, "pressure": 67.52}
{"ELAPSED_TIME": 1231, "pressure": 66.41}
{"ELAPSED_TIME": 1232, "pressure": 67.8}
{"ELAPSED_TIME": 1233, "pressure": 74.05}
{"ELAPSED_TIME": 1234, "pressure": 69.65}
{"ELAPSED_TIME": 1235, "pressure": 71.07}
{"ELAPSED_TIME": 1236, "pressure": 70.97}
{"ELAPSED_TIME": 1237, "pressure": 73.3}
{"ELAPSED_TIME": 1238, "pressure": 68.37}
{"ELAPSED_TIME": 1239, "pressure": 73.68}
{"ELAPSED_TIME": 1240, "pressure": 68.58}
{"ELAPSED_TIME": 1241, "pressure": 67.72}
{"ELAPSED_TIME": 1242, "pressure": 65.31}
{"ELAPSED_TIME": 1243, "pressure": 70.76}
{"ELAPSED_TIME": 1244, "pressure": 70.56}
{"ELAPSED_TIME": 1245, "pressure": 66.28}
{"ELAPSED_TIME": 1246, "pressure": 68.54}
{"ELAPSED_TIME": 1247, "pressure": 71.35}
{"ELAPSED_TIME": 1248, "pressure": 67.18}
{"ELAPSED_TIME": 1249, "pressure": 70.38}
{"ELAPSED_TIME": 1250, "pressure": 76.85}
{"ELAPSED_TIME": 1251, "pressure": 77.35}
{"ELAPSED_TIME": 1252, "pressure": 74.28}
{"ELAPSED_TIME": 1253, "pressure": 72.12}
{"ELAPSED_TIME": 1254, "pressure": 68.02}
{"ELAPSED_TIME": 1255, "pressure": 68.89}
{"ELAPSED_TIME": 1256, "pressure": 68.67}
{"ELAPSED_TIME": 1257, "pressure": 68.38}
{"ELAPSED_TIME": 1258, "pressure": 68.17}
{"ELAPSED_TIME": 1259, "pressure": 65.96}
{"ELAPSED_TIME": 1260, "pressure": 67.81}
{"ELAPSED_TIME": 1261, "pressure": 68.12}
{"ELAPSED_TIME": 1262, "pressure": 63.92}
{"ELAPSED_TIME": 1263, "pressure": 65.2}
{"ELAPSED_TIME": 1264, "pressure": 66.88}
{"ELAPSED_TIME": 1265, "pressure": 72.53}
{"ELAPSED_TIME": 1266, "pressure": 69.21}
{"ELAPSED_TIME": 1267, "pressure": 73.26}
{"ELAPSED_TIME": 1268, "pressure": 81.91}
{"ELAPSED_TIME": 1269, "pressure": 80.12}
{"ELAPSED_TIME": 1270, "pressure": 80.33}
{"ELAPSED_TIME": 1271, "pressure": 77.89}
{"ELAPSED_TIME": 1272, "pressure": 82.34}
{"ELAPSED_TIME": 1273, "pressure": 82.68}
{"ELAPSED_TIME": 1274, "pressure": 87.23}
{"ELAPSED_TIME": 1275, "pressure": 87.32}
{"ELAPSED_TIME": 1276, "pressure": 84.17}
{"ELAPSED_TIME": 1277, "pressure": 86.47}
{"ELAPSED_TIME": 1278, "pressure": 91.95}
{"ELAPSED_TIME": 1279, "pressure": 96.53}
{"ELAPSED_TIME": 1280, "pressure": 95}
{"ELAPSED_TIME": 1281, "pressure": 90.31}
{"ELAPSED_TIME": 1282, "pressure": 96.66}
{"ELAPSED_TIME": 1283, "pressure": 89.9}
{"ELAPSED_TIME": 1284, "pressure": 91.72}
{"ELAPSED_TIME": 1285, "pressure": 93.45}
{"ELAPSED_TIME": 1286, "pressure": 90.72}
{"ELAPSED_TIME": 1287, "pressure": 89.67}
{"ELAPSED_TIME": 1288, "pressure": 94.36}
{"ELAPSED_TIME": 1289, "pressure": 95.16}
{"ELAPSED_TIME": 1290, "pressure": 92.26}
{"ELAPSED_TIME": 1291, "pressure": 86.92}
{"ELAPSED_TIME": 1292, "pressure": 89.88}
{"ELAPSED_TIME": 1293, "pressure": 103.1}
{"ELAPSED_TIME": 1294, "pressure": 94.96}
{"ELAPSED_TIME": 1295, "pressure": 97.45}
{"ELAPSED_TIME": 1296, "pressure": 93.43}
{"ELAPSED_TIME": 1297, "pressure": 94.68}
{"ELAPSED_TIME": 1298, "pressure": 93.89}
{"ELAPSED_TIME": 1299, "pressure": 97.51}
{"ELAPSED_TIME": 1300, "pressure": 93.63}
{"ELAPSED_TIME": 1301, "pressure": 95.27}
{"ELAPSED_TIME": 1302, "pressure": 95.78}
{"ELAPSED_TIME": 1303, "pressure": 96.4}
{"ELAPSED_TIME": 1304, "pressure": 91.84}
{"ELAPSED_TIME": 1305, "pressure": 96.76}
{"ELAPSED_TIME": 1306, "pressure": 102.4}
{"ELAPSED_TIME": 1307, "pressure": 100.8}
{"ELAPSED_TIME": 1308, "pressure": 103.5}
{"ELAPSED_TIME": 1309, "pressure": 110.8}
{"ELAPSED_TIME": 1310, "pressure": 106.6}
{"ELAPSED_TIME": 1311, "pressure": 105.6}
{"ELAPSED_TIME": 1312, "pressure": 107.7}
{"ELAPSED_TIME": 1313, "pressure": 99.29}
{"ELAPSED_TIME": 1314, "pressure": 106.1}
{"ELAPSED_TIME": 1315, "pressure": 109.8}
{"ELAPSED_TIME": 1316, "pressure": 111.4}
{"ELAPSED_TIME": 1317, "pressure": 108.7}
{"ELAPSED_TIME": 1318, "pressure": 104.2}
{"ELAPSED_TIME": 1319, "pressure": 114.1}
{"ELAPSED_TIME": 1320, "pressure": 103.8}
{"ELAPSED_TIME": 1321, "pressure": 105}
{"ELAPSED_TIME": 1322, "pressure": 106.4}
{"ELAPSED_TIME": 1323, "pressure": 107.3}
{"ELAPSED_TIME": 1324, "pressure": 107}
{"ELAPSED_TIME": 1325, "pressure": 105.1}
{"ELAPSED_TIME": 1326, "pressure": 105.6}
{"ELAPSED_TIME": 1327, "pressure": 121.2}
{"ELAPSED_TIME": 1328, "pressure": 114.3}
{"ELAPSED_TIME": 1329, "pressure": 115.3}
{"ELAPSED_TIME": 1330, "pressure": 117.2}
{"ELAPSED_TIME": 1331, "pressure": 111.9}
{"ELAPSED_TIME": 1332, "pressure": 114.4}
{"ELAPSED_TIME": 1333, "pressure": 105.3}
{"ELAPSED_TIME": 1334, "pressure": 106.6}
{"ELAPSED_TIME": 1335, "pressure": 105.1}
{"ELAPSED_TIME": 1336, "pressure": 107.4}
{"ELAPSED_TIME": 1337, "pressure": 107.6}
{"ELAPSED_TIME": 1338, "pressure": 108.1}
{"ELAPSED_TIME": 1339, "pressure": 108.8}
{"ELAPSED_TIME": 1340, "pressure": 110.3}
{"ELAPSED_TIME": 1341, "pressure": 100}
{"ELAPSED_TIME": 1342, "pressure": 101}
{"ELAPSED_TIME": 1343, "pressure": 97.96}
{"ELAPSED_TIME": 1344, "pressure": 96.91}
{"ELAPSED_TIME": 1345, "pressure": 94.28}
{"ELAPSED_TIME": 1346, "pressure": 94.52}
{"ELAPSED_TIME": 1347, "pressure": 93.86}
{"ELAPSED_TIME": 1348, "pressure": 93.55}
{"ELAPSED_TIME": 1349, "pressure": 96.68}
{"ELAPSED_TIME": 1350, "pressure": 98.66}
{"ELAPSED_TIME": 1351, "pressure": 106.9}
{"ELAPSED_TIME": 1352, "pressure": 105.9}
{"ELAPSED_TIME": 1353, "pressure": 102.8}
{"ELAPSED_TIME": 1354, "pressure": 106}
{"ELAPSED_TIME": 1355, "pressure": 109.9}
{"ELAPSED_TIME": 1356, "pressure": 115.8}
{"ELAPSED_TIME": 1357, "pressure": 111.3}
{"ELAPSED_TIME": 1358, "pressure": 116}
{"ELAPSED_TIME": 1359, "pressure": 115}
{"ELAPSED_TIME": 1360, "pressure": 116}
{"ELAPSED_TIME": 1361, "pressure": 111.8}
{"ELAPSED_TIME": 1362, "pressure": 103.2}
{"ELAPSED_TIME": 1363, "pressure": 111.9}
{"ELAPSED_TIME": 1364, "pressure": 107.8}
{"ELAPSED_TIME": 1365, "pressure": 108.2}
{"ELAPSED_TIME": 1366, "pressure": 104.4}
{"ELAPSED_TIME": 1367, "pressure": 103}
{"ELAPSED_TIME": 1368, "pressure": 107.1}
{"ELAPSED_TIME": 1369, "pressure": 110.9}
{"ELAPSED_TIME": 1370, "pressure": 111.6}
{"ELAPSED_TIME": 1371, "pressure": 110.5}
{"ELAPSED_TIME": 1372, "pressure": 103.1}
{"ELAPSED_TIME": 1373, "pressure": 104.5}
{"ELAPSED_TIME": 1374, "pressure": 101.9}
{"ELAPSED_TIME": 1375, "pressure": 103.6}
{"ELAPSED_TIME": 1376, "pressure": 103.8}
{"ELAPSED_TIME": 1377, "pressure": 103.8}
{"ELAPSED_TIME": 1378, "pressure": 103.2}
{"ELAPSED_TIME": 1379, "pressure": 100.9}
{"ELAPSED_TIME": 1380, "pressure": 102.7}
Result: 6.69 min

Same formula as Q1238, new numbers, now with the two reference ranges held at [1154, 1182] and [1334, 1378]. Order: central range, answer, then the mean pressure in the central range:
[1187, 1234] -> 7.0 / 63.3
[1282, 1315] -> -1.4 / 97.1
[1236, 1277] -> 5.6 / 72.7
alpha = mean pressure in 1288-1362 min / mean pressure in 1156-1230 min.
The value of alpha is 1.6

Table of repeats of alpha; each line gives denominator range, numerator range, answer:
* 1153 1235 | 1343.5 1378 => 1.64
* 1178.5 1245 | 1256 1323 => 1.41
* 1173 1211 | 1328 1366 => 1.65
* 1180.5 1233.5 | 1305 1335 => 1.70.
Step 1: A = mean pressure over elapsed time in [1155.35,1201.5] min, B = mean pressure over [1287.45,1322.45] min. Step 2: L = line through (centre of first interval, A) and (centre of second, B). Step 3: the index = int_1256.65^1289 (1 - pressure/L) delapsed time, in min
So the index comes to 3.6 min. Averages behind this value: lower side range 65.6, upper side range 100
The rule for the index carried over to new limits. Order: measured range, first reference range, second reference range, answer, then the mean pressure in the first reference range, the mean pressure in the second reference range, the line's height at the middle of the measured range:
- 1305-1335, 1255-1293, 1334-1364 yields -3.7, 82.1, 105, 96.2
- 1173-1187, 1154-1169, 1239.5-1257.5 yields -0.7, 62.5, 70.1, 64.1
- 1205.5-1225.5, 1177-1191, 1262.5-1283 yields 3.3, 66.1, 82.6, 71.9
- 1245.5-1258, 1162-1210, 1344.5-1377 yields 1.4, 64.7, 106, 80.1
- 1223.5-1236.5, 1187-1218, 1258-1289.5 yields 0.4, 62.4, 82.3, 70.1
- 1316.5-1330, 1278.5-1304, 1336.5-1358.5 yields -1.4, 93.9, 103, 99.4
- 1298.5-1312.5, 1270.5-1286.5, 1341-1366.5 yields -0.8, 89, 105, 94.7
